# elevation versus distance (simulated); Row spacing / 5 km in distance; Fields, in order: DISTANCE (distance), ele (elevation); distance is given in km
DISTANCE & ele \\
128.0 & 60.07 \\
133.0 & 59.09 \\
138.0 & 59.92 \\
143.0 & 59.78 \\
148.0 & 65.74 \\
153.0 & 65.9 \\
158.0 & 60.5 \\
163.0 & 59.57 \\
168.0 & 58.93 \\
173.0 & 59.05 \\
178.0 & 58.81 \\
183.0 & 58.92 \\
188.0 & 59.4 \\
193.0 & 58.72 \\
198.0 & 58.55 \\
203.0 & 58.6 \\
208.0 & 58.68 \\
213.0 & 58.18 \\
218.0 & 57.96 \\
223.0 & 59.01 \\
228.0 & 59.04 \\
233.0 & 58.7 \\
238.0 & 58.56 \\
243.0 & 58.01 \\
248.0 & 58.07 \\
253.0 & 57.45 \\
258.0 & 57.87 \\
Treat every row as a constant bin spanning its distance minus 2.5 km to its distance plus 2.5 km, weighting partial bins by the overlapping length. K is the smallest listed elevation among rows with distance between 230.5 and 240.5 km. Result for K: 58.56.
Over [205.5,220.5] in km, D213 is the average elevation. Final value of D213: 58.3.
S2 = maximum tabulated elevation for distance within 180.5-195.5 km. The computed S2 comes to 59.4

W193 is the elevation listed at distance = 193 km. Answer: 58.72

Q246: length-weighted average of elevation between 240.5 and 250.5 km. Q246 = 58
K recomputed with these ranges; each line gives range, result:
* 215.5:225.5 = 57.96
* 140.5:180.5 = 58.81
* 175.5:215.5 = 58.18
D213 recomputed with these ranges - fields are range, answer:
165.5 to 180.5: 58.9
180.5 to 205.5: 58.8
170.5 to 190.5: 59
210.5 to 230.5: 58.5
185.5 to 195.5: 59.1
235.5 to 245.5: 58.3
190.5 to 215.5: 58.5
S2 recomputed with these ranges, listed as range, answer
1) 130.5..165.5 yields 65.9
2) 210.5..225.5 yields 59.01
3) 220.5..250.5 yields 59.04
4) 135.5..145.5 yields 59.92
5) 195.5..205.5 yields 58.6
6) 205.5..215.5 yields 58.68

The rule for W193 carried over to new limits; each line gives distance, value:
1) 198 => 58.55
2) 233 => 58.7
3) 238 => 58.56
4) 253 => 57.45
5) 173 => 59.05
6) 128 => 60.07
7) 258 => 57.87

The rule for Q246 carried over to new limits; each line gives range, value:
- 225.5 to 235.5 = 58.9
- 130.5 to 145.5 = 59.6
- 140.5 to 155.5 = 63.8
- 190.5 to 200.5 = 58.6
